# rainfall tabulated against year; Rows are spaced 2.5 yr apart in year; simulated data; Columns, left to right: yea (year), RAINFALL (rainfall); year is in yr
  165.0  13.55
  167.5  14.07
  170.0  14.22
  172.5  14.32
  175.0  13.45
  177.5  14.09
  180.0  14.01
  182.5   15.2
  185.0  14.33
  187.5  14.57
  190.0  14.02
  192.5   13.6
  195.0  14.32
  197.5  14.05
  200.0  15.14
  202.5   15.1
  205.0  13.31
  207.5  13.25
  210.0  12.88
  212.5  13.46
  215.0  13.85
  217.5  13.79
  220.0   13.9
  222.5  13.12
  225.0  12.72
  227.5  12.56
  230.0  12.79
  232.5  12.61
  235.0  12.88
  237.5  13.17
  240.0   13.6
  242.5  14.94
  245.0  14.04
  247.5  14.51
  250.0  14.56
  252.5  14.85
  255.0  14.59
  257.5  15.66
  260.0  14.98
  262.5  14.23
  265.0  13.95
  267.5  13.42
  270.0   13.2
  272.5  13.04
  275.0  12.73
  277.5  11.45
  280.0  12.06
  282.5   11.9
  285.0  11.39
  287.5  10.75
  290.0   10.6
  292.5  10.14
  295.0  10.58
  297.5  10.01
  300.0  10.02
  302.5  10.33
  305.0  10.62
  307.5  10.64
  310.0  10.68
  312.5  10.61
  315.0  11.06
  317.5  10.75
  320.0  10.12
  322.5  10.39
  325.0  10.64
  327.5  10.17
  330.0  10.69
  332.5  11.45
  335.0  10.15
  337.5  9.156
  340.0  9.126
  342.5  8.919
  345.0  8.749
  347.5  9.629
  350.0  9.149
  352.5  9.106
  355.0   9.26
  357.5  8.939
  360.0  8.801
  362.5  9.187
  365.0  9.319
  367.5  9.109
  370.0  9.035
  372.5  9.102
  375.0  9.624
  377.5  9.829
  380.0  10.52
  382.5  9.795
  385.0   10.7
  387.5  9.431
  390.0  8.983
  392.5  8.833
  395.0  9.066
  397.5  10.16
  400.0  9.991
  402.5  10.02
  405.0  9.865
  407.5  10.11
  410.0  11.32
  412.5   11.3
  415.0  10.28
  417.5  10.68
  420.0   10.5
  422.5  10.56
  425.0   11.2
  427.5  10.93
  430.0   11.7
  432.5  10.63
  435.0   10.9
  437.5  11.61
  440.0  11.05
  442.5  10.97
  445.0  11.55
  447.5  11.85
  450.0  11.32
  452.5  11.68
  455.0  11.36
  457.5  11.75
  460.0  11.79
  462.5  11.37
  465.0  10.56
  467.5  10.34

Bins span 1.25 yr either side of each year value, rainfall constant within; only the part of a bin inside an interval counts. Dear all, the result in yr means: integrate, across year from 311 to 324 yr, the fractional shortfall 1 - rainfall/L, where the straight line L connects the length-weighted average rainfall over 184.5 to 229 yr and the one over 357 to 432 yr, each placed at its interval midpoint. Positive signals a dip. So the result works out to 1.1 yr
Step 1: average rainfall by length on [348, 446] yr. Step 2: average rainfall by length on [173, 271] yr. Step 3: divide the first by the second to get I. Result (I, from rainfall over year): 0.72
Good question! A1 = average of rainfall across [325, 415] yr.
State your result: 9.7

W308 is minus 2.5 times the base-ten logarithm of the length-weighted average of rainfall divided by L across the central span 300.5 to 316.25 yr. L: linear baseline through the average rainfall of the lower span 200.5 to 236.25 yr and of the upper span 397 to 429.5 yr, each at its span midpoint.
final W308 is 0.14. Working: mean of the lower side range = 13.3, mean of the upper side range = 10.6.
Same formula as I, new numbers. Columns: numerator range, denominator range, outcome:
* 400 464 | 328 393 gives 1.16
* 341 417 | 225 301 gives 0.75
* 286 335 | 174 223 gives 0.75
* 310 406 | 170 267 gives 0.70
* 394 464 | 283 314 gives 1.03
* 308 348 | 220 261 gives 0.73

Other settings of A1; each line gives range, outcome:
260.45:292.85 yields 12.3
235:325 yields 12.3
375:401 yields 9.72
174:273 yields 13.9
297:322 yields 10.5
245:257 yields 14.6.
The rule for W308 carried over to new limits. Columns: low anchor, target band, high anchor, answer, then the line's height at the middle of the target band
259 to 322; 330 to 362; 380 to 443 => 0.17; 11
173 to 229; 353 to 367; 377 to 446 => 0.23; 11.3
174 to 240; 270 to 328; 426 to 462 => 0.17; 12.8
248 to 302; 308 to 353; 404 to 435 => 0.18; 11.9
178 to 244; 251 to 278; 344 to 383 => -0.14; 12.2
